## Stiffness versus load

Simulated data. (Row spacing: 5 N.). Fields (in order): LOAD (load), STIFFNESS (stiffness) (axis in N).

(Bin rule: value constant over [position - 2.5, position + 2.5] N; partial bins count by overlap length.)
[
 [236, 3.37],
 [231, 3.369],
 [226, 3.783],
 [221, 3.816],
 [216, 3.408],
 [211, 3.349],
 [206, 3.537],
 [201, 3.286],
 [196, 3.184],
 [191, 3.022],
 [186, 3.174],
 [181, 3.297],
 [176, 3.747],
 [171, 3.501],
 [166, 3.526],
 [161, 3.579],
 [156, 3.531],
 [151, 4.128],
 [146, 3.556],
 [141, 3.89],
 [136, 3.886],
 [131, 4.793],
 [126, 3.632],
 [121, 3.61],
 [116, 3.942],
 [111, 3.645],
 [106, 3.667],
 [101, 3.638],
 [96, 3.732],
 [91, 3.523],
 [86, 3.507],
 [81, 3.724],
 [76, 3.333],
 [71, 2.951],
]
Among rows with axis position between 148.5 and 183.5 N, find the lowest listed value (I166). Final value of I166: 3.297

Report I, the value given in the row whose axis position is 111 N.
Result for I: 3.645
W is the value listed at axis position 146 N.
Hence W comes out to 3.556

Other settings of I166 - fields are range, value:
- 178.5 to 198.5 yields 3.022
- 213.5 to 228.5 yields 3.408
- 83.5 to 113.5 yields 3.507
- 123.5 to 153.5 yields 3.556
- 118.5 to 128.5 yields 3.61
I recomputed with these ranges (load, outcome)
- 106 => 3.667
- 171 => 3.501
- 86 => 3.507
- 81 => 3.724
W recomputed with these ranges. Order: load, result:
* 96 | 3.732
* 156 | 3.531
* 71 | 2.951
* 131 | 4.793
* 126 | 3.632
